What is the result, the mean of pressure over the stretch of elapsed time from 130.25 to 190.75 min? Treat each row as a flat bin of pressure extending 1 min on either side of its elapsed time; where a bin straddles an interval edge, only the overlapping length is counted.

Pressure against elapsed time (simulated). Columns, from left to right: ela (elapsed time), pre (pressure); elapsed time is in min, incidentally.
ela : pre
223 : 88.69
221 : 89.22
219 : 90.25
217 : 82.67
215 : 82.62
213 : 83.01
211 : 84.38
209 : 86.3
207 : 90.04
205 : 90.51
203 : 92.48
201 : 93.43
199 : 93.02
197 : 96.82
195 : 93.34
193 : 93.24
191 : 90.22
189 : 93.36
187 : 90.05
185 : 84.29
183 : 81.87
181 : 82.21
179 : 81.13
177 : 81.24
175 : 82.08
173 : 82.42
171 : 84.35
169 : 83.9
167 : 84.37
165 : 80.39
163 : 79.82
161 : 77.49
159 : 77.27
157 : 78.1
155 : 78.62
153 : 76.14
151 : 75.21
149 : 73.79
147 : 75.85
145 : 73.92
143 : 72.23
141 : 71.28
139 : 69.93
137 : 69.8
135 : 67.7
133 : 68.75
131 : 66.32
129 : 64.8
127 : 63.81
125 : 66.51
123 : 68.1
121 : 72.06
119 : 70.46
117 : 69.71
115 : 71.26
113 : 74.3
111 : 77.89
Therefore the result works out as 78.3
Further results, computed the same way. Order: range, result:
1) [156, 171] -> 80.5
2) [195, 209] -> 92.3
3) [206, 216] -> 85.3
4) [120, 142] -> 68.1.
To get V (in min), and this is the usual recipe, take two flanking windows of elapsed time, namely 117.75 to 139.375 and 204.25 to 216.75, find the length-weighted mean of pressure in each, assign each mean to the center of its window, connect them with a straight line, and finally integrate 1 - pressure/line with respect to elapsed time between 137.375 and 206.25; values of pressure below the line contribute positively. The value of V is -4.6 min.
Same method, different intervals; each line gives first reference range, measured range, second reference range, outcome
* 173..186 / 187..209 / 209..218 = -2.48 min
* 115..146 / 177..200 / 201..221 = -1.79 min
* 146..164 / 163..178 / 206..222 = -0.60 min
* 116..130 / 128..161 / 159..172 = 0.95 min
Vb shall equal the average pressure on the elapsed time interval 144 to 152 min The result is 74.7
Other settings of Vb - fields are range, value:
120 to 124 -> 70.1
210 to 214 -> 83.7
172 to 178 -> 81.9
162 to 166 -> 80.1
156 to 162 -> 77.6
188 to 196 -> 92.5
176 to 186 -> 82.1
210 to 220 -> 84.6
